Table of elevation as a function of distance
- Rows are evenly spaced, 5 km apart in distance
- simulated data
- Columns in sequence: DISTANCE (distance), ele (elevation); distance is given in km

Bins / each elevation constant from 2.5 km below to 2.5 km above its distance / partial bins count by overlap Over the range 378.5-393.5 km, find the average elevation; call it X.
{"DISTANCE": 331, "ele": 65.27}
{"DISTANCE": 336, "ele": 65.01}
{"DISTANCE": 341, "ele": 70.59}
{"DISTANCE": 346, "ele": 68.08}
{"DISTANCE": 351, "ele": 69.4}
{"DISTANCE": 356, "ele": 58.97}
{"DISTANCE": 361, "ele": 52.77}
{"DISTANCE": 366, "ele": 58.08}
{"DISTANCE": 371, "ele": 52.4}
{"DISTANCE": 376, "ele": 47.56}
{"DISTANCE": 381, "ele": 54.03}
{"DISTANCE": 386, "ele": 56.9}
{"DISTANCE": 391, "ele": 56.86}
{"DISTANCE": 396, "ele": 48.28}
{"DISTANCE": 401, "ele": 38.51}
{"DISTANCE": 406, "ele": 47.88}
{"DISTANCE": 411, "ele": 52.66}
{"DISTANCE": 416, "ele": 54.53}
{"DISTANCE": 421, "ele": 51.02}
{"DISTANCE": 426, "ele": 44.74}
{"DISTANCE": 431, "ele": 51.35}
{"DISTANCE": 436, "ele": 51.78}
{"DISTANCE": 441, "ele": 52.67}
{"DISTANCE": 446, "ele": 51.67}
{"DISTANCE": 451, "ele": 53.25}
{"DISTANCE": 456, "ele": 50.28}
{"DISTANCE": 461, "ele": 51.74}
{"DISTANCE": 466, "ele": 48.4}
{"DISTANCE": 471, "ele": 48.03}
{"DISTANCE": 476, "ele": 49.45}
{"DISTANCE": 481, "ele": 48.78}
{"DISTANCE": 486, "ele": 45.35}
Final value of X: 55.9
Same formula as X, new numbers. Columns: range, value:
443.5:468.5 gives 51.1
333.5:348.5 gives 67.9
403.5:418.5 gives 51.7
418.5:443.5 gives 50.3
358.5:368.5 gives 55.4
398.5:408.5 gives 43.2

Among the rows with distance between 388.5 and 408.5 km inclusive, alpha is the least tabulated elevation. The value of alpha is 38.51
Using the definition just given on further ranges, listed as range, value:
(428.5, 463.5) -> 50.28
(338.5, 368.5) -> 52.77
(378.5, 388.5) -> 54.03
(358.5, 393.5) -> 47.56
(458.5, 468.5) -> 48.4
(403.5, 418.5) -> 47.88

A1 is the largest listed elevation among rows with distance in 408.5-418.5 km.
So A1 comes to 54.53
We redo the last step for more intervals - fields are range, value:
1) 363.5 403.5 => 58.08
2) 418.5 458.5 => 53.25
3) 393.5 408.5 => 48.28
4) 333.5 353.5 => 70.59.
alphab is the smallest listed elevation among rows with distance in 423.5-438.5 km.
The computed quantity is 44.74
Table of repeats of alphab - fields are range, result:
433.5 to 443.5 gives 51.78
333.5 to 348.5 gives 65.01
